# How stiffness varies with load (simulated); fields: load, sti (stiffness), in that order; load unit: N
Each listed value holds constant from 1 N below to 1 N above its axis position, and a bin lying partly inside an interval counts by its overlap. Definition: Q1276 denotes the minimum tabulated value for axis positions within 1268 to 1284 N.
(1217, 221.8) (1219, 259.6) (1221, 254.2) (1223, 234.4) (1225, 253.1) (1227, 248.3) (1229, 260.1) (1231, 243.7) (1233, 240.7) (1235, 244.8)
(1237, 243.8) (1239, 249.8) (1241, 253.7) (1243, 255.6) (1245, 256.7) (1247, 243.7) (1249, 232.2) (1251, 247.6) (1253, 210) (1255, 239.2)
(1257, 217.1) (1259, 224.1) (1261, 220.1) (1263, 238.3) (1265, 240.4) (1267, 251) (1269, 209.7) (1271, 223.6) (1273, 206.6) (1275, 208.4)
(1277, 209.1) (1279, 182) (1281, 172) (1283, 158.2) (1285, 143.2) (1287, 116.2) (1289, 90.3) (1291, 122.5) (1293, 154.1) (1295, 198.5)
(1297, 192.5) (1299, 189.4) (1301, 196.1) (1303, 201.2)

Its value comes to 158.2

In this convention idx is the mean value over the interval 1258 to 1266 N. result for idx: 231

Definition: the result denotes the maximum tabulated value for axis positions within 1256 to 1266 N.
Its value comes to 240.4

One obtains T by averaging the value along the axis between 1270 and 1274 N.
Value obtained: 215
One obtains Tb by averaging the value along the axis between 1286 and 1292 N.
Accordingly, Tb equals 110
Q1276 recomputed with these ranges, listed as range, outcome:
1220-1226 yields 234.4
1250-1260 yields 210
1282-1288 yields 116.2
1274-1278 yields 208.4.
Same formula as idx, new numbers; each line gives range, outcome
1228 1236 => 247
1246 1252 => 241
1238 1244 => 253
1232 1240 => 245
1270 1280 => 206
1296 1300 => 191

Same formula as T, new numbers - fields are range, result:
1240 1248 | 252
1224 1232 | 251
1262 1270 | 235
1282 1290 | 127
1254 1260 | 227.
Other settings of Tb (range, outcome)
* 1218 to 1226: 250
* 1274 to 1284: 186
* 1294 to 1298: 196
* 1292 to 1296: 176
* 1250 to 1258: 228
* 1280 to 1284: 165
